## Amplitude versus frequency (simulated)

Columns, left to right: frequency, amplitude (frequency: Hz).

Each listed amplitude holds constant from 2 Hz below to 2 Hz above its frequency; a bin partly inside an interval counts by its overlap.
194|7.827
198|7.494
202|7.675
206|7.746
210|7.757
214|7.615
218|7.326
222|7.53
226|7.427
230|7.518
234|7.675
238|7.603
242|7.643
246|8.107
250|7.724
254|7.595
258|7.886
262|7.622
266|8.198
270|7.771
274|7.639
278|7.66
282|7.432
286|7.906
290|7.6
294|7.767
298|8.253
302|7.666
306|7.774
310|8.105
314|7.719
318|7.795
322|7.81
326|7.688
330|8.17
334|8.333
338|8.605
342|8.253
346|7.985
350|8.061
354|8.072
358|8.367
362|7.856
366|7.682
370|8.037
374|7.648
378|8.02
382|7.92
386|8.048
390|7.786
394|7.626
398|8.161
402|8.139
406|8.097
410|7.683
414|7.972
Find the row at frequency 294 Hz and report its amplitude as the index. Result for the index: 7.767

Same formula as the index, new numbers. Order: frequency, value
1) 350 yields 8.061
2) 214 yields 7.615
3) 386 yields 8.048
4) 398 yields 8.161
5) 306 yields 7.774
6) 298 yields 8.253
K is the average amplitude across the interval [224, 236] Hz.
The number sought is 7.54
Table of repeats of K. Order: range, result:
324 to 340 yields 8.2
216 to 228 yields 7.43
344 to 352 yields 8.02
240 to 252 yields 7.82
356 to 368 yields 7.97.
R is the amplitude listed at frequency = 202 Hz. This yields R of 7.675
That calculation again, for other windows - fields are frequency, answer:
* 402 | 8.139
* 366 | 7.682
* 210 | 7.757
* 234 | 7.675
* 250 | 7.724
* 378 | 8.02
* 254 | 7.595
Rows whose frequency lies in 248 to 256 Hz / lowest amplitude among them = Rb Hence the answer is 7.595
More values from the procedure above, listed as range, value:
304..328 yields 7.688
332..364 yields 7.856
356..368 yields 7.682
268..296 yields 7.432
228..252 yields 7.518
